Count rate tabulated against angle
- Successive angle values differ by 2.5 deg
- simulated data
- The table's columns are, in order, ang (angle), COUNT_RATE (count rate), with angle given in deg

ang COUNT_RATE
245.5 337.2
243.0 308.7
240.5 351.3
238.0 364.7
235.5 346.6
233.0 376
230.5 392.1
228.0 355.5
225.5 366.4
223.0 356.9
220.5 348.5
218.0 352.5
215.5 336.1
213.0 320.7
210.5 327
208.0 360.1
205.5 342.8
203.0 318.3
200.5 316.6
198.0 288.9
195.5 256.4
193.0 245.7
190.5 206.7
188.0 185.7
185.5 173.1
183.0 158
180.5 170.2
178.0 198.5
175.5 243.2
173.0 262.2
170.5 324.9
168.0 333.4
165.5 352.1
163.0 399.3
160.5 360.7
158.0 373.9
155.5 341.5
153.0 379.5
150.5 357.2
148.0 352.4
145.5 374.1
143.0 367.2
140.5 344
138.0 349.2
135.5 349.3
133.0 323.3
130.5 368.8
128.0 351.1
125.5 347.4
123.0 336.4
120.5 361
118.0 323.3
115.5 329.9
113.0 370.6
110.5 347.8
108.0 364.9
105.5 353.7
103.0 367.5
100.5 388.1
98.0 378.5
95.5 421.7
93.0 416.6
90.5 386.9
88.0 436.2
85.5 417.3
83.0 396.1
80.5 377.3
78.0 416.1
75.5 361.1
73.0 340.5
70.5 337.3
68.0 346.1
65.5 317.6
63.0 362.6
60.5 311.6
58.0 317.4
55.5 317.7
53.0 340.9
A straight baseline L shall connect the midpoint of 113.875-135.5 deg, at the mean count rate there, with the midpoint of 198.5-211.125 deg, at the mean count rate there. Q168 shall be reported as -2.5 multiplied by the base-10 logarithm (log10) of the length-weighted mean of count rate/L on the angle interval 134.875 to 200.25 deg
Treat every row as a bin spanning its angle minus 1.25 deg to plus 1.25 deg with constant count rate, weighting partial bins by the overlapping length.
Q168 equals 0.135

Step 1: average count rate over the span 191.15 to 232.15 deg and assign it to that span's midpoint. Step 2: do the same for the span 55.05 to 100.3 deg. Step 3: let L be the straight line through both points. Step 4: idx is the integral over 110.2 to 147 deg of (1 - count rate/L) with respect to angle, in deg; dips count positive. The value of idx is 0.6 deg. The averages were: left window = 371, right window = 329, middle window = 350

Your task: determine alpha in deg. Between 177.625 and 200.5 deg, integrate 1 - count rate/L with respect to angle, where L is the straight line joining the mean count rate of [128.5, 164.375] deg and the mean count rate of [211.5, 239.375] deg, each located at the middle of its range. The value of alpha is 9.1 deg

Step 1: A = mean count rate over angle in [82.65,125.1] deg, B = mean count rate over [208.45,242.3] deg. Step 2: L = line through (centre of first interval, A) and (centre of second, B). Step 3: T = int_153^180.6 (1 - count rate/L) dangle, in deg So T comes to 3.8 deg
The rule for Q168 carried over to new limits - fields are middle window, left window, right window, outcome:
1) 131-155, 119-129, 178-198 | -0.17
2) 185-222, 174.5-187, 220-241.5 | -0.10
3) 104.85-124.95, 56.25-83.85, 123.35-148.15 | 0.01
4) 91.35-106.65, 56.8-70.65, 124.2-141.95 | -0.14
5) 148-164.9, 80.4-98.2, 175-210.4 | -0.20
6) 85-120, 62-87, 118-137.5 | -0.06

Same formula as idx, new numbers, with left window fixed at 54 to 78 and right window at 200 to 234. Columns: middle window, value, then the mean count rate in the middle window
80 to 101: -3.88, 403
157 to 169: -0.67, 364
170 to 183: 4.46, 227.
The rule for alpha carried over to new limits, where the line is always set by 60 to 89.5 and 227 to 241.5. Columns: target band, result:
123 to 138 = 0.9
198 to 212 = 1.4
